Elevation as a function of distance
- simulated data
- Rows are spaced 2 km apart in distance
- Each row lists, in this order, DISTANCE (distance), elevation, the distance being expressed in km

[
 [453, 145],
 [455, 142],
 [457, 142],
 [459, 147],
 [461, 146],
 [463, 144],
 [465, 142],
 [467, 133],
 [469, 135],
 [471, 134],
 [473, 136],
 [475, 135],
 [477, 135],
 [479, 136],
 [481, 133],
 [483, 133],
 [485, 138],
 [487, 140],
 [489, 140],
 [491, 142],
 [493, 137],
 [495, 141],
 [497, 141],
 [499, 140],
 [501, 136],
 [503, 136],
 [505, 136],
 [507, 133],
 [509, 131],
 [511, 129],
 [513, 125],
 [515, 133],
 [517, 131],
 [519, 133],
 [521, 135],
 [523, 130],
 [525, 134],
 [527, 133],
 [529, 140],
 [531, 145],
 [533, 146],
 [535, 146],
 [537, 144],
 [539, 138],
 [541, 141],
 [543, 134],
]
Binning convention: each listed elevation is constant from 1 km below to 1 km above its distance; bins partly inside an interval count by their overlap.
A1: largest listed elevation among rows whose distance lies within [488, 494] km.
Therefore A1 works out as 142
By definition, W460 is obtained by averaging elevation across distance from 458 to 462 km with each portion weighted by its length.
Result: 146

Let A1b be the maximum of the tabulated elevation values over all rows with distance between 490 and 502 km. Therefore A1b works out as 142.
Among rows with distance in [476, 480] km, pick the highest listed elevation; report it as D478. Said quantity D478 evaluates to 136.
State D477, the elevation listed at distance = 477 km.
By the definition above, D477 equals 135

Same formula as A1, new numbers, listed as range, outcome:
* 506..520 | 133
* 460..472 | 146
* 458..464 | 147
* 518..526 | 135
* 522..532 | 145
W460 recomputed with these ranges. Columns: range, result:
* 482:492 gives 139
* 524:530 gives 136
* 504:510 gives 133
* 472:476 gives 136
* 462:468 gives 140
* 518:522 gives 134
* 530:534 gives 146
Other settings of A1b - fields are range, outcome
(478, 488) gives 140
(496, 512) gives 141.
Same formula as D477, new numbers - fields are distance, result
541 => 141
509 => 131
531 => 145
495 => 141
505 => 136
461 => 146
